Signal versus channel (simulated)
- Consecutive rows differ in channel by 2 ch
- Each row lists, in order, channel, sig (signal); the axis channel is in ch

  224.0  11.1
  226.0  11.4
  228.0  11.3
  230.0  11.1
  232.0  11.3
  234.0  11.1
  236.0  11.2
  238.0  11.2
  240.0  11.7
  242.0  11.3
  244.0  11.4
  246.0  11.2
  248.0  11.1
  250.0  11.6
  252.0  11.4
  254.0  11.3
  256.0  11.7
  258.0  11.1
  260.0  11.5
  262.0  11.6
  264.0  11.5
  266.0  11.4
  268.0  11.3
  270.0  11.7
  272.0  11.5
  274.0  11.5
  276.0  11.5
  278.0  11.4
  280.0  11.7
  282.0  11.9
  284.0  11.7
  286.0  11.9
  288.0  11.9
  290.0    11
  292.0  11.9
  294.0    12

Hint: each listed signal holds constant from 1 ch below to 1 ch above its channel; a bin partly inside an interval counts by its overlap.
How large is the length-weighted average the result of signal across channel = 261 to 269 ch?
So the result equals 11.5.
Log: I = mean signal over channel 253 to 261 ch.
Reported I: 11.4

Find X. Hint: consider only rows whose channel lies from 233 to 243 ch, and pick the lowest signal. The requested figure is 11.1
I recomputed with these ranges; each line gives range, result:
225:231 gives 11.3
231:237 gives 11.2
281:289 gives 11.8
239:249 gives 11.3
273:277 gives 11.5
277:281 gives 11.6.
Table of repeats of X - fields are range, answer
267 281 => 11.3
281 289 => 11.7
